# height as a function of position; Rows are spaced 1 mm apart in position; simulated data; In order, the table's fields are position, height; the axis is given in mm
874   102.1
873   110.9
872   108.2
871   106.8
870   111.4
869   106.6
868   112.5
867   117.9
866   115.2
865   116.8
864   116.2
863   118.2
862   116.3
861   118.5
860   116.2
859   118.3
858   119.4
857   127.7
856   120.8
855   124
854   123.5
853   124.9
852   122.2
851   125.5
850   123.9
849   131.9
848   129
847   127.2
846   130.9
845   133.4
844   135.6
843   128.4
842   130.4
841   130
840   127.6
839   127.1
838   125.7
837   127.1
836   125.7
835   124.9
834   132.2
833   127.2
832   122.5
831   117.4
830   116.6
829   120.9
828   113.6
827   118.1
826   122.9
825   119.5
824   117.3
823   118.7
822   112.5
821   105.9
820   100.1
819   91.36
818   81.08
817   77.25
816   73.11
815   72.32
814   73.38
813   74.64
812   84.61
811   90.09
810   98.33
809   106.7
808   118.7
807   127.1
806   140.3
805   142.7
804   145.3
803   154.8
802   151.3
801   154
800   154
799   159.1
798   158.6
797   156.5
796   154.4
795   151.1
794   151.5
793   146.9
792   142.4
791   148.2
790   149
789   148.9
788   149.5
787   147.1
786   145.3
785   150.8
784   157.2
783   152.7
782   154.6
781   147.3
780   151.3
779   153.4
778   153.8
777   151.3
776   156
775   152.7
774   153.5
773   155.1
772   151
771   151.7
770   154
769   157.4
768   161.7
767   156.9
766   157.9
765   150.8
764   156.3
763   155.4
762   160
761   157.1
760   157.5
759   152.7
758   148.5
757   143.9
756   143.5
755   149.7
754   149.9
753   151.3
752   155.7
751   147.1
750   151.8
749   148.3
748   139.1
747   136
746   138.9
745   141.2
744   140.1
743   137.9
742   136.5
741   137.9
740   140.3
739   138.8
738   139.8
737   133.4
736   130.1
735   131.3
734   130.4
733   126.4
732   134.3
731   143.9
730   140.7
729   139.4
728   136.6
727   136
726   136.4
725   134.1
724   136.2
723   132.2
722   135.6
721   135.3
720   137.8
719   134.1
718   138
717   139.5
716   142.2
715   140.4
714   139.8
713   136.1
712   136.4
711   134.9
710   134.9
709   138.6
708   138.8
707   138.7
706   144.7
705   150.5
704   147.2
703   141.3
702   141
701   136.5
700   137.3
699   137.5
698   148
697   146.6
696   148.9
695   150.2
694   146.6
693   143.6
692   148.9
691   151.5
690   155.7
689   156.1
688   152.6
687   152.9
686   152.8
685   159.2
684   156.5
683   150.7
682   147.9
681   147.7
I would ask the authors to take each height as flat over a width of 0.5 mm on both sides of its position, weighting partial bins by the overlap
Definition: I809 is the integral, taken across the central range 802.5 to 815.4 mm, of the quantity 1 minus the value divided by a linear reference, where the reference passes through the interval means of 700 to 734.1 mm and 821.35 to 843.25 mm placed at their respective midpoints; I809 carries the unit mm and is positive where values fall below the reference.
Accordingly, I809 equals 1.6 mm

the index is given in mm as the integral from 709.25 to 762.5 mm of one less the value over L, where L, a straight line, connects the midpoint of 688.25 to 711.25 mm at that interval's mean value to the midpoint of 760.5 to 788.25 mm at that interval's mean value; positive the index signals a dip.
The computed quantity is 3.0 mm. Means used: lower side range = 144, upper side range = 154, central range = 141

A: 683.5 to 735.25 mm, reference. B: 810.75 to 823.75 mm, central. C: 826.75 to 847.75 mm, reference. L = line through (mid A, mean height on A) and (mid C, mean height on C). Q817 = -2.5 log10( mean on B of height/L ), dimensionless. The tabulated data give 0.393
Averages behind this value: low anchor 142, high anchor 126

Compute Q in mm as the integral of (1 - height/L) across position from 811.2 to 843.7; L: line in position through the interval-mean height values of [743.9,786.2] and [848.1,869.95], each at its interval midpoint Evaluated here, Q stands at 4.82 mm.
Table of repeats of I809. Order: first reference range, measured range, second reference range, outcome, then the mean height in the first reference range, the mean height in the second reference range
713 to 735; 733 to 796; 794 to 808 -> -2.24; 136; 149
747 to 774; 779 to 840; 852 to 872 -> 3.76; 152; 117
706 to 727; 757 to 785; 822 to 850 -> -4.79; 137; 125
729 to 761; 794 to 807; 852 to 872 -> -2.05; 142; 117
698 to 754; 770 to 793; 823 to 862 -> -3.31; 139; 124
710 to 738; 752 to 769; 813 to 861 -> -3.10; 136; 117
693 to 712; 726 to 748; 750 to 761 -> 1.61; 142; 150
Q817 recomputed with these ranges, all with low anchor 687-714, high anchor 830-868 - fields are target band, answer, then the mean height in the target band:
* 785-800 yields -0.147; 151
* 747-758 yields -0.080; 148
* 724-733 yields 0.026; 137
